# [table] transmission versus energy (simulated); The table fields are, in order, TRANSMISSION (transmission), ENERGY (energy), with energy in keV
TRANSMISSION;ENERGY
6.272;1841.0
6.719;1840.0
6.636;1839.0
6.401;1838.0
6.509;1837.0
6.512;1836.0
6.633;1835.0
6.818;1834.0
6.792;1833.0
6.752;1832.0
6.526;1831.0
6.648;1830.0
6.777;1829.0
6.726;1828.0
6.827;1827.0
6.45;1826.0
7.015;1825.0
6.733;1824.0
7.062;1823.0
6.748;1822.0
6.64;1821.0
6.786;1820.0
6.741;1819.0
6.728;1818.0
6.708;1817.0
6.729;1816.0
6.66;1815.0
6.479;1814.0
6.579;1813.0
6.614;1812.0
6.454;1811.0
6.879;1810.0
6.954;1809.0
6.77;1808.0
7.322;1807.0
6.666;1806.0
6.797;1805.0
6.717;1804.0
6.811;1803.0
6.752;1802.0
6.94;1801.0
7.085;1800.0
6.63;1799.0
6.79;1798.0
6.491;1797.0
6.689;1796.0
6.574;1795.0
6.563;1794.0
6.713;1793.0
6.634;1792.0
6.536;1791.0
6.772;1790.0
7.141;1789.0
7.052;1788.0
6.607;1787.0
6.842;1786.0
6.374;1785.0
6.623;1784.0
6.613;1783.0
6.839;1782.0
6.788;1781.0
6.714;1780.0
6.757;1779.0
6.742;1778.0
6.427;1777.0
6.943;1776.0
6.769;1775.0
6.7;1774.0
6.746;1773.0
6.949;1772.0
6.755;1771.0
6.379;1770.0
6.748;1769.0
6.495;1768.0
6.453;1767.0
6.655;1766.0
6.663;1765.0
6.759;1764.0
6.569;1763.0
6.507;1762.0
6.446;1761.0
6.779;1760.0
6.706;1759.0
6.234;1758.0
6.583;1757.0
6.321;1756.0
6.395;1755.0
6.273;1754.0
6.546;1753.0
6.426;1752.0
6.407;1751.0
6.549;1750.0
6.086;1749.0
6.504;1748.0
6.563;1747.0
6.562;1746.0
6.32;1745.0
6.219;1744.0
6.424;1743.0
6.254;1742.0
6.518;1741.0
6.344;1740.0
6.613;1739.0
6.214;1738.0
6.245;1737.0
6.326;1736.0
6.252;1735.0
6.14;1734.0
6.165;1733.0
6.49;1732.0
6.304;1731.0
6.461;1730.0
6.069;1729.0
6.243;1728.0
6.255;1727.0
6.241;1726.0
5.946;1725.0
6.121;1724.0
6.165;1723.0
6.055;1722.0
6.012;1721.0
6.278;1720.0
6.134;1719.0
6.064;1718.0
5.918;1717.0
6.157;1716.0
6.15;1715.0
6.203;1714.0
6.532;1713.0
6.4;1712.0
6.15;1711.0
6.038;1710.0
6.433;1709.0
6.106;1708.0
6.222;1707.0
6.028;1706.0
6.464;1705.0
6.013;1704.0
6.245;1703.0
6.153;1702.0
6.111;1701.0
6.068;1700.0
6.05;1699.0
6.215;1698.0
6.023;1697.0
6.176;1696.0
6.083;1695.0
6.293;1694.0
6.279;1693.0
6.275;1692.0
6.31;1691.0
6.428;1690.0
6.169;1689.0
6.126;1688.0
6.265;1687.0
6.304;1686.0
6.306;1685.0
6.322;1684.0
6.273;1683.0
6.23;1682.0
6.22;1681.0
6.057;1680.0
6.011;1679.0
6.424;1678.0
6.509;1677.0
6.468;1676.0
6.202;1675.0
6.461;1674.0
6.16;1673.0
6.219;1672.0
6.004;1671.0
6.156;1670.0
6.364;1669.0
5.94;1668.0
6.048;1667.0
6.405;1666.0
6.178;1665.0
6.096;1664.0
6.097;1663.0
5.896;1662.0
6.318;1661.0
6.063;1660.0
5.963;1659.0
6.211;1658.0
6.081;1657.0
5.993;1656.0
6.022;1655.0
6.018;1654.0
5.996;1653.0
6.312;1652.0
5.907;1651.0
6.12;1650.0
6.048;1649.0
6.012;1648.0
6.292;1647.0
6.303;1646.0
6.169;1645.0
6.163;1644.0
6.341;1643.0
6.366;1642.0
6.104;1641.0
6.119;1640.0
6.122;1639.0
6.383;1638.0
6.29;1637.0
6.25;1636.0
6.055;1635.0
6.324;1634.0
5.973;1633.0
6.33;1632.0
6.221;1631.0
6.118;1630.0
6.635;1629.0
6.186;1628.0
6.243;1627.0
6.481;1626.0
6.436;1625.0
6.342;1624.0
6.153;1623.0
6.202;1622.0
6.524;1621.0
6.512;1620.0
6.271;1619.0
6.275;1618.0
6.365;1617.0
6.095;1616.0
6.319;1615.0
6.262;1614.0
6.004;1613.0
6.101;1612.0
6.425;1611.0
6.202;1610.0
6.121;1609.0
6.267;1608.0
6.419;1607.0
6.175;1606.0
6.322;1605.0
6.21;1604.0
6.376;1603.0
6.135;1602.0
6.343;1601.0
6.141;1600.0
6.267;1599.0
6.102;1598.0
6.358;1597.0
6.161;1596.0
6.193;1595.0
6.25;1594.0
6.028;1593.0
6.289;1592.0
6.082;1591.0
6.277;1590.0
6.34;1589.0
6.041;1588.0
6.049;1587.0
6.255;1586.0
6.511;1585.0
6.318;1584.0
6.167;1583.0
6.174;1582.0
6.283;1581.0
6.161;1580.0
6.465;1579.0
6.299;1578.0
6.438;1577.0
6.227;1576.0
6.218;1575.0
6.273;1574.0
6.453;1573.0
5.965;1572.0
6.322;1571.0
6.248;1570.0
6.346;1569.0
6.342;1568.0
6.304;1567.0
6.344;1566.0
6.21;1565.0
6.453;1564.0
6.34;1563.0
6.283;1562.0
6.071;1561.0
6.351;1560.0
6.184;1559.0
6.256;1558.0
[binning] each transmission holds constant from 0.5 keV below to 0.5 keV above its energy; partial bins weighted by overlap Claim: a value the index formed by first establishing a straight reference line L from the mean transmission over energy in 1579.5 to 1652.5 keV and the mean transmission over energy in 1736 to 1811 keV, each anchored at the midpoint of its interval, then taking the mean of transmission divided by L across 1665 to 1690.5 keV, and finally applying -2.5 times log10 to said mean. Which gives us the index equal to 0.02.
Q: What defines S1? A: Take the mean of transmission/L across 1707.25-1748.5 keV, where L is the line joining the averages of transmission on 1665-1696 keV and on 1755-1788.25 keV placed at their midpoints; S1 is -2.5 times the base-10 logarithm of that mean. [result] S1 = 0.033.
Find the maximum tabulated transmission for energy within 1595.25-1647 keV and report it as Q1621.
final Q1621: 6.635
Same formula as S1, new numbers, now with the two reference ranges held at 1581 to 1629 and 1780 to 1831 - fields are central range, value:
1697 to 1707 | 0.06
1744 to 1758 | 0.03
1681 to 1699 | 0.04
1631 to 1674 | 0.04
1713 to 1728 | 0.07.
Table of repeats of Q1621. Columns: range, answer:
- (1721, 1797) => 7.141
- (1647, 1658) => 6.312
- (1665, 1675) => 6.461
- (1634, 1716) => 6.532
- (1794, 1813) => 7.322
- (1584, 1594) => 6.511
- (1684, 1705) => 6.464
